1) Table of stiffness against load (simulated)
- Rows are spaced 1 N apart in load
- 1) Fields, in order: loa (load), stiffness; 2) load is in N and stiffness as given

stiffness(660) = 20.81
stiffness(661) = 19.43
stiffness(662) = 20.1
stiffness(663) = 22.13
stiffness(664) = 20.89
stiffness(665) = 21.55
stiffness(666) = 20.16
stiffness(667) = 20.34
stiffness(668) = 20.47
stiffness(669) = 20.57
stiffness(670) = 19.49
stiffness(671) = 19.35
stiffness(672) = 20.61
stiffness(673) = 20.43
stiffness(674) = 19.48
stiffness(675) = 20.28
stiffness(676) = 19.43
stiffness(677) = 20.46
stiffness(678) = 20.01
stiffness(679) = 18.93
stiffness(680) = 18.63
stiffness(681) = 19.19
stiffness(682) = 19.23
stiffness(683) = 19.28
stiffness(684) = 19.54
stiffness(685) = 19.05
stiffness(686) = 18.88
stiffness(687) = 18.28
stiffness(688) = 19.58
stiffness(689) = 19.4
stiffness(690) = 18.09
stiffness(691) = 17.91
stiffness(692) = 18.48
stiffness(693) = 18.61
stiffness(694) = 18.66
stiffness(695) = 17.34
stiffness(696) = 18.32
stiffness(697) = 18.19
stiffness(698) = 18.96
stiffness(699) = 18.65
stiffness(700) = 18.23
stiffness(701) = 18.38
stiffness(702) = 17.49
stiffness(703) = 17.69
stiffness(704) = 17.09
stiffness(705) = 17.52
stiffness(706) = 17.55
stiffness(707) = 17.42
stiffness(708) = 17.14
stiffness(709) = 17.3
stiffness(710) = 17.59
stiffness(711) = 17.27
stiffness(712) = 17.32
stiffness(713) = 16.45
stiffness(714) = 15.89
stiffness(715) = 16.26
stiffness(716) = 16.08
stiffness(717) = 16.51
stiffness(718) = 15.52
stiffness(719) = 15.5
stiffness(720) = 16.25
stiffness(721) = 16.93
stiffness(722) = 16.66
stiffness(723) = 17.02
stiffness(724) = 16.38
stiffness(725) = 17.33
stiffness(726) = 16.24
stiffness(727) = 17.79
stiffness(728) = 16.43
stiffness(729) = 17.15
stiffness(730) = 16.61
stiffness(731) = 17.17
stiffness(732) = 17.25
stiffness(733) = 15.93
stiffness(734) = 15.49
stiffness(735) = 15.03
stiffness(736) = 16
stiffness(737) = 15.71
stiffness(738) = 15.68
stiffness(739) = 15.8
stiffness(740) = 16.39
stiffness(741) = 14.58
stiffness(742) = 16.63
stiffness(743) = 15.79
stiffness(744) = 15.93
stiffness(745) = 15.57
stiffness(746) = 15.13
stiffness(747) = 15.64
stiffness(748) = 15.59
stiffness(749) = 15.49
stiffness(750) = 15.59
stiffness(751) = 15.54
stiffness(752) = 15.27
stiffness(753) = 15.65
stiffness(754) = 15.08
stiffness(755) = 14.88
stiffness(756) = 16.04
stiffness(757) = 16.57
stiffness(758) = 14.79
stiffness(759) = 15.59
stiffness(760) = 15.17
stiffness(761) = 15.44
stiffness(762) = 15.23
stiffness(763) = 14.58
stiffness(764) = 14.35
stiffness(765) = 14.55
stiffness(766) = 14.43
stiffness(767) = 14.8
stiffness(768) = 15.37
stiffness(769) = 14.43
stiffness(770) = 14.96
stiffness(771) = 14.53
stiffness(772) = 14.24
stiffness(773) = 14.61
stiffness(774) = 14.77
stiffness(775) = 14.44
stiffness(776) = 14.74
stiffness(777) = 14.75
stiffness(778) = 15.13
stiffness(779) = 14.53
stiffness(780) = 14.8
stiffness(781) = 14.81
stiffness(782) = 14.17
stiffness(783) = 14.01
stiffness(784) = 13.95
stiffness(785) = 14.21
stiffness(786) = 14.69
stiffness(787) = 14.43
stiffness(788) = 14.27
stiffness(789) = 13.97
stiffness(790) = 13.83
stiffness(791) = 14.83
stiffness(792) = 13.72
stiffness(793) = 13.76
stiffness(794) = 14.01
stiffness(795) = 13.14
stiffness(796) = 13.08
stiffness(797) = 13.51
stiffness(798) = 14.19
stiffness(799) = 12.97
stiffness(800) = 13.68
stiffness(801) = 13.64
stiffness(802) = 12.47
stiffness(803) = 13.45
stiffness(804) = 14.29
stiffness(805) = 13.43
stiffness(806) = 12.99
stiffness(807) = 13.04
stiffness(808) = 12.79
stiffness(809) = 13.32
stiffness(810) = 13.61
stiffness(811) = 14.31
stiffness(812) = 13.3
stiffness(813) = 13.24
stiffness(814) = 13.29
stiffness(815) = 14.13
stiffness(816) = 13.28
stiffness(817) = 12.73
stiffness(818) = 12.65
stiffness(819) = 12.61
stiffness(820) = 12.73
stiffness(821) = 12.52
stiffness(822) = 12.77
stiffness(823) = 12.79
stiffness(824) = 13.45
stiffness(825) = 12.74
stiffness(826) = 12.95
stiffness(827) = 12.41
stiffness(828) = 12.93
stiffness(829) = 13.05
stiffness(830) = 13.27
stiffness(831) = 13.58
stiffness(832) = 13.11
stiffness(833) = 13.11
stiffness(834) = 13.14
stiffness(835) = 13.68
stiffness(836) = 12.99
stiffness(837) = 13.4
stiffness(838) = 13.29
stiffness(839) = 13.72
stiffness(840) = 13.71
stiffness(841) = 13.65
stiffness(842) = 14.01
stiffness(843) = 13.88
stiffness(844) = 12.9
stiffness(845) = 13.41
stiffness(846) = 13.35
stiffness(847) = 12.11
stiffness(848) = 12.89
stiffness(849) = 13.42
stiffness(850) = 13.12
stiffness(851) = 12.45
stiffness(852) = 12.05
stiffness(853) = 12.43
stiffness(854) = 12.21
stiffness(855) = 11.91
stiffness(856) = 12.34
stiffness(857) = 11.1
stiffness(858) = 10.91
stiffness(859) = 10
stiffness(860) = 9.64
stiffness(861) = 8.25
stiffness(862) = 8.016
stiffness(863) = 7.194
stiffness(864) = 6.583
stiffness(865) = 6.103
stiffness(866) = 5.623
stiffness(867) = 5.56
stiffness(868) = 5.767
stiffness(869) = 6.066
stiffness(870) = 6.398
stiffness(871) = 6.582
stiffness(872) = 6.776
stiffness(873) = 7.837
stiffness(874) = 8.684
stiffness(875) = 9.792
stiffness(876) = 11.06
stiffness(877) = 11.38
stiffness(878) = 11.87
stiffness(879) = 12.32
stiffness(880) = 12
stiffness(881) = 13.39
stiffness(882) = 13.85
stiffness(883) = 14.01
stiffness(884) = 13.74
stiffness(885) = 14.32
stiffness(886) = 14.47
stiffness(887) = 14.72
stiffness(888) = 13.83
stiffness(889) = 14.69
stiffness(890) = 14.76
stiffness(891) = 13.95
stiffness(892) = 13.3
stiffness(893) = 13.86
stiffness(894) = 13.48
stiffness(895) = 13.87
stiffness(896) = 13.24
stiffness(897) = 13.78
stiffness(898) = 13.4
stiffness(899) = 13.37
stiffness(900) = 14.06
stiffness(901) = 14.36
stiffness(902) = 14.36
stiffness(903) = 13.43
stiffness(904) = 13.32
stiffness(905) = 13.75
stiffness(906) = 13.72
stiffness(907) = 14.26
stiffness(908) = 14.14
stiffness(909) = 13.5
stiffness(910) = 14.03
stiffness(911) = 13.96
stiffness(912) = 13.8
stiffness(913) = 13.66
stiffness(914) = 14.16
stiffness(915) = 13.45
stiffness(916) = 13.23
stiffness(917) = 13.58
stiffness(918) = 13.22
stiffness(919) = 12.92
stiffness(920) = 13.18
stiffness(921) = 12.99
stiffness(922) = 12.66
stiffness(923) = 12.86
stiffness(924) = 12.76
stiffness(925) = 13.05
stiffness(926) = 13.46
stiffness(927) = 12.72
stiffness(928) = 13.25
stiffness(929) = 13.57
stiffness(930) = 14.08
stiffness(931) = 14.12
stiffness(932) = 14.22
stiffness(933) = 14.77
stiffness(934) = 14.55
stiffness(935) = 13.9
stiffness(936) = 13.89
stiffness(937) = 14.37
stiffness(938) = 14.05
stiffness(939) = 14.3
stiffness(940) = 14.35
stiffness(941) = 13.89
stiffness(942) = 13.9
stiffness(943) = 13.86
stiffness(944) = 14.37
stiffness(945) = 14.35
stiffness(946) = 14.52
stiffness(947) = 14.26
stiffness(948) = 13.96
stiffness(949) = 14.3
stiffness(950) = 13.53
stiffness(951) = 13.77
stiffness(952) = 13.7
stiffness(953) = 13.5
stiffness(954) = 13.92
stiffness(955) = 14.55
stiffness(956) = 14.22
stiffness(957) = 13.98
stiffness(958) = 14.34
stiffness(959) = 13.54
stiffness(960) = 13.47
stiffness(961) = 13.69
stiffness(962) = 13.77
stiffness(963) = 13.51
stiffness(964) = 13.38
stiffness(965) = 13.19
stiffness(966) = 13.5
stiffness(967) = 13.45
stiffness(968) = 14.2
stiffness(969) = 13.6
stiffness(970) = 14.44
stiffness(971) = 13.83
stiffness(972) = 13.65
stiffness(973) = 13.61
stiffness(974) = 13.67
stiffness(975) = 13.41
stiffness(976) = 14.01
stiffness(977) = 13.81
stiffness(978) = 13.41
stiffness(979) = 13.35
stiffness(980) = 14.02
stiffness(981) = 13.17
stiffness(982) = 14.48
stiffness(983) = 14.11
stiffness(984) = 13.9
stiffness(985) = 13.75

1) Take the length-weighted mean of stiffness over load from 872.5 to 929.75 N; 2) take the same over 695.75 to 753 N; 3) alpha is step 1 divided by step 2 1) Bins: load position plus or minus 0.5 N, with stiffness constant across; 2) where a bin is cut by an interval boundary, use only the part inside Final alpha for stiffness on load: 0.8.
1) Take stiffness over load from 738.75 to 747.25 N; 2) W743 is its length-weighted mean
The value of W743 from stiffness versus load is 15.7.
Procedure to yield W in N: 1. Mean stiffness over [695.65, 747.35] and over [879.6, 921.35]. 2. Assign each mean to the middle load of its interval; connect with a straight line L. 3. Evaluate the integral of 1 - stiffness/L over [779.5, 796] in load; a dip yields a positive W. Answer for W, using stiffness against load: 1.6 N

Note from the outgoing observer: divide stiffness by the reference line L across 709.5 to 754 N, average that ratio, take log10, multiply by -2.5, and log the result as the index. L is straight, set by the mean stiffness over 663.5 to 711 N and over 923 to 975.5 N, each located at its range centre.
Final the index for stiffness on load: 0.12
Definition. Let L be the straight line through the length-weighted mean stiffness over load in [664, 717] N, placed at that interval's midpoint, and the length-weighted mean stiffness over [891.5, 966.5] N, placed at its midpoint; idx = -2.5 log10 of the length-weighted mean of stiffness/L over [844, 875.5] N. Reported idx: 0.490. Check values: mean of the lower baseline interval 18.6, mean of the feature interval 9.68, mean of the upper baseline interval 13.8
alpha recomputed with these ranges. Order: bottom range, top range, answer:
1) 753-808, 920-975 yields 0.96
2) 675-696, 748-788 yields 0.79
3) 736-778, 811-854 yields 0.86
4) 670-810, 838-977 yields 0.79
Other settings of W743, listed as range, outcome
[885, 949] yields 13.8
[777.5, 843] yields 13.5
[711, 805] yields 15.2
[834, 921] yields 12.2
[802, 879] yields 11.7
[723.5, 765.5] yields 15.8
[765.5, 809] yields 14.1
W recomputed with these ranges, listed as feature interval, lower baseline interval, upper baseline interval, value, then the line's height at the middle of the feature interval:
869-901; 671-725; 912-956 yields 5.1 N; 14.7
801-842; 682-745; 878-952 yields 5.7 N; 15.3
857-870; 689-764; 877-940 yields 6.2 N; 14.4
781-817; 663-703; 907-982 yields 6.7 N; 16.8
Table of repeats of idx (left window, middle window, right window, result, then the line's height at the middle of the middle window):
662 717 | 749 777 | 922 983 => 0.156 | 17.4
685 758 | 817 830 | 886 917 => 0.180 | 15.1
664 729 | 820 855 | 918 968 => 0.199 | 15.7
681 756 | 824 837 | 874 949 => 0.147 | 15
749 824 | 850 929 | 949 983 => 0.161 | 13.9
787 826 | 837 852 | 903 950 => 0.021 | 13.5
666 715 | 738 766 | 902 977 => 0.132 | 17.4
